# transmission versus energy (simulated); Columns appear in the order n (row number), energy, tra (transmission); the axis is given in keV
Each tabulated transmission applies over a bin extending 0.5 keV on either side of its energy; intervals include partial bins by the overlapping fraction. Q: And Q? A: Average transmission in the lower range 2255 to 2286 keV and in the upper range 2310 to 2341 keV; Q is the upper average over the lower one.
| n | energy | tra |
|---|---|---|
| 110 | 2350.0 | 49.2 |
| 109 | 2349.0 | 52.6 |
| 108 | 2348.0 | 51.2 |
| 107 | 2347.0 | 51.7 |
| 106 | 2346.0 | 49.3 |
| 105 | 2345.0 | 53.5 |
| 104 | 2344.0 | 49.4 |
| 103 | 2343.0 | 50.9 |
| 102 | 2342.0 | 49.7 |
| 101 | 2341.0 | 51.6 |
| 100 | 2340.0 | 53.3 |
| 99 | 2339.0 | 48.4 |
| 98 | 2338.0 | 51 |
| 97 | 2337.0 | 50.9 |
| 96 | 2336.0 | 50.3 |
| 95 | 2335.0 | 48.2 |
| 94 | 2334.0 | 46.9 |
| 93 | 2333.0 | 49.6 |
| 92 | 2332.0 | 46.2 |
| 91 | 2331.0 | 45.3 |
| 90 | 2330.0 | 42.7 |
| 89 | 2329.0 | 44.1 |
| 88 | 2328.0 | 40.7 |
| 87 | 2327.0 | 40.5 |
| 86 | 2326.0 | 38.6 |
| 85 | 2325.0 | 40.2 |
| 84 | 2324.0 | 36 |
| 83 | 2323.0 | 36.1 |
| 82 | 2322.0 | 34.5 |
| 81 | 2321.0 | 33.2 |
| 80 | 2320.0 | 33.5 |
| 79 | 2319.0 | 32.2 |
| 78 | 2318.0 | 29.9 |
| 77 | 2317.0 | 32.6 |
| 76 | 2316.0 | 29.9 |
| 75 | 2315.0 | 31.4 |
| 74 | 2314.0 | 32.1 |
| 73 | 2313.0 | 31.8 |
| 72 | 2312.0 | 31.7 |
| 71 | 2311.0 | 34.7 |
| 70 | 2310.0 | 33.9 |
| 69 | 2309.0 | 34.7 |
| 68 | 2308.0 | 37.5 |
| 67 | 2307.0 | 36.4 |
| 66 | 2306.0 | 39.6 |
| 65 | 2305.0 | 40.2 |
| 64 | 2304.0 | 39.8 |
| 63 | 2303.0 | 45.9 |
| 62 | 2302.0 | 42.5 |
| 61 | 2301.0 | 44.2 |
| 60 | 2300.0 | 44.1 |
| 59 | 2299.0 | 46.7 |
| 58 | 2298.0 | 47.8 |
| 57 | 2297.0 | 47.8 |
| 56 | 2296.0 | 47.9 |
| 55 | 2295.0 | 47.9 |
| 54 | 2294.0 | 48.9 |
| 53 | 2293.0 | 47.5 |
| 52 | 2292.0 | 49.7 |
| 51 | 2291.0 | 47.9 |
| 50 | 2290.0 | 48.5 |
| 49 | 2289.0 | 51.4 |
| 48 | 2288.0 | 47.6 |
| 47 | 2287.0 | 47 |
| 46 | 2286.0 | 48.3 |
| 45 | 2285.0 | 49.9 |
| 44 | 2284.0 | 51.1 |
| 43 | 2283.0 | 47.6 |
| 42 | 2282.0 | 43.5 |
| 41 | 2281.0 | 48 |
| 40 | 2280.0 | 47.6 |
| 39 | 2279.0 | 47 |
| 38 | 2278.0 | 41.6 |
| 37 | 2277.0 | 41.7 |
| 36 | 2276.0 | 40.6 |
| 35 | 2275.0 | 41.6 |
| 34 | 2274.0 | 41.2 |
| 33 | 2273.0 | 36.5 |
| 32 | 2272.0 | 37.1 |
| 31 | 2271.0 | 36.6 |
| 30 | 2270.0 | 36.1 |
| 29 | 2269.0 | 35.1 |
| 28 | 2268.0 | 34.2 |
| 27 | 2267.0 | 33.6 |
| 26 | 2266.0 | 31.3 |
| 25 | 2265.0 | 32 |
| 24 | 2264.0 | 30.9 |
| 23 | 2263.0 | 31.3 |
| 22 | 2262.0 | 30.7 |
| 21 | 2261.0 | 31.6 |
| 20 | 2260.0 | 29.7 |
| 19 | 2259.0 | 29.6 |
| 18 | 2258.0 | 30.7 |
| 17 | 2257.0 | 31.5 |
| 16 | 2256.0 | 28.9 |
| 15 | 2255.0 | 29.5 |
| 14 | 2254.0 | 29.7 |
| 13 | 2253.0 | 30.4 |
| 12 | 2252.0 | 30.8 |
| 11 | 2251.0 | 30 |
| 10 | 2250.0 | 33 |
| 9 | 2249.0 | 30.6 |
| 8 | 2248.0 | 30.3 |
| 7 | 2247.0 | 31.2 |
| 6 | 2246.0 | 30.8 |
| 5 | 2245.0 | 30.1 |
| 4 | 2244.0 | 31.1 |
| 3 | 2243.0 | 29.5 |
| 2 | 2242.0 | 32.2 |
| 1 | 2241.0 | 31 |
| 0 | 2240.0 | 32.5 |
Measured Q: 1.1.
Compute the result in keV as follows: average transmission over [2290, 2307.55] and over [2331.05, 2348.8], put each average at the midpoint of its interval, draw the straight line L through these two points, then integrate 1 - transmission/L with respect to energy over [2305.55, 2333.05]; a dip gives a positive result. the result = 6.39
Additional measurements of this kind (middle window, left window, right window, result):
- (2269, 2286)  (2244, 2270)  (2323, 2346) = -3.64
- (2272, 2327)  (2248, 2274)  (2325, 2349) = -2.32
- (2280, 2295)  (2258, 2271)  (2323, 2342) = -4.69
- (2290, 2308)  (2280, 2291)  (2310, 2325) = -1.27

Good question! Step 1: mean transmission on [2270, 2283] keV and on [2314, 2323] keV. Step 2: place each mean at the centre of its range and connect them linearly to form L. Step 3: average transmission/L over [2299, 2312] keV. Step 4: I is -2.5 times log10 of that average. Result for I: -0.12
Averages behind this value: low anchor 41.9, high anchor 32.4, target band 39.4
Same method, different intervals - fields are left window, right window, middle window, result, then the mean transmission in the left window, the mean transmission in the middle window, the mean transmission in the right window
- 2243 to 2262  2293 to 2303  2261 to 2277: 0.03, 30.5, 35.3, 46.5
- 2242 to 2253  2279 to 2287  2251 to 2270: 0.18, 30.8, 31.3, 47.9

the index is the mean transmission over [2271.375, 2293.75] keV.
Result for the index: 45.6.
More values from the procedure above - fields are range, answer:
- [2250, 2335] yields 39.2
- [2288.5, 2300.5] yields 48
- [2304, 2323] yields 34.1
